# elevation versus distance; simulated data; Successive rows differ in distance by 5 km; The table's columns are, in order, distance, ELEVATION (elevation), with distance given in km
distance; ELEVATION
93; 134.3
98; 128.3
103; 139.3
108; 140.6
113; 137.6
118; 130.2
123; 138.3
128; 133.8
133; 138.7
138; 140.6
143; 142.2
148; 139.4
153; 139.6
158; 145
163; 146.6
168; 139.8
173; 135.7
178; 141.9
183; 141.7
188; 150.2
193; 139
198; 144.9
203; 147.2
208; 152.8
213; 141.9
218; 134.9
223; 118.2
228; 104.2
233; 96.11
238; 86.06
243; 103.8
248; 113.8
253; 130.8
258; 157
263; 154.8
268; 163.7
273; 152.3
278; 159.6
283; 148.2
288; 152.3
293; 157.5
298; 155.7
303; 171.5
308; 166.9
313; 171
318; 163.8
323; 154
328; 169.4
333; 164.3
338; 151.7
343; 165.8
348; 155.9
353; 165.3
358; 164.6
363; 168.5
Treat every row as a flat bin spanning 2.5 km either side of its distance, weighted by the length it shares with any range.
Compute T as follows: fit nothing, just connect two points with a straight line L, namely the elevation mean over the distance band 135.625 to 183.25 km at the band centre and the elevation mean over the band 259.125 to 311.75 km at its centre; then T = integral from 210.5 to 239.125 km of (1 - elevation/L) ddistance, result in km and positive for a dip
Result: 6.7 km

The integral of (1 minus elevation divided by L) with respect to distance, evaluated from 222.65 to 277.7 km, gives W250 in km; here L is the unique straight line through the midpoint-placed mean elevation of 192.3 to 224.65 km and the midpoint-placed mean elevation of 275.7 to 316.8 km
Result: 8.5 km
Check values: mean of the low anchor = 140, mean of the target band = 127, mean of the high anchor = 160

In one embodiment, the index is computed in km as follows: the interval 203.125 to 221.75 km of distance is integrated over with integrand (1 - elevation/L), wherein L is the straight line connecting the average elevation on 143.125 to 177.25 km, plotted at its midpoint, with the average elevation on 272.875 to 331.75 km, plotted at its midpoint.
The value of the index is 0.8 km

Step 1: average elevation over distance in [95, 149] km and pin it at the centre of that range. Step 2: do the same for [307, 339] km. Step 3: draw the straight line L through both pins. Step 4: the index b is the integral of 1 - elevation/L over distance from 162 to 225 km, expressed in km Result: 2.2 km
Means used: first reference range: 137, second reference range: 163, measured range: 141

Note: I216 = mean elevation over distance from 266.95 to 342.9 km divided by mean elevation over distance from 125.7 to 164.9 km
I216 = 1.1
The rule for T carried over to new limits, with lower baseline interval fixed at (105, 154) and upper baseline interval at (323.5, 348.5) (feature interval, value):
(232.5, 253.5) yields 6.4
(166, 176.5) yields 0.3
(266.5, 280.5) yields -0.4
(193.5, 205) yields 0.1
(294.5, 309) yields -0.6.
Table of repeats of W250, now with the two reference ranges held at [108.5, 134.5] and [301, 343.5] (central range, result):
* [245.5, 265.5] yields 2.0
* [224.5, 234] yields 3.0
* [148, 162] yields -0.2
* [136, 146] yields -0.2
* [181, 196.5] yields 0.2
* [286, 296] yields 0.3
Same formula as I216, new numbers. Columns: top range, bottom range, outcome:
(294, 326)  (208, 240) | 1.40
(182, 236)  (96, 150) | 0.97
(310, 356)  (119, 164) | 1.16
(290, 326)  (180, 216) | 1.12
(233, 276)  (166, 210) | 0.91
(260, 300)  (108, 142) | 1.13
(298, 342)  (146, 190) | 1.15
